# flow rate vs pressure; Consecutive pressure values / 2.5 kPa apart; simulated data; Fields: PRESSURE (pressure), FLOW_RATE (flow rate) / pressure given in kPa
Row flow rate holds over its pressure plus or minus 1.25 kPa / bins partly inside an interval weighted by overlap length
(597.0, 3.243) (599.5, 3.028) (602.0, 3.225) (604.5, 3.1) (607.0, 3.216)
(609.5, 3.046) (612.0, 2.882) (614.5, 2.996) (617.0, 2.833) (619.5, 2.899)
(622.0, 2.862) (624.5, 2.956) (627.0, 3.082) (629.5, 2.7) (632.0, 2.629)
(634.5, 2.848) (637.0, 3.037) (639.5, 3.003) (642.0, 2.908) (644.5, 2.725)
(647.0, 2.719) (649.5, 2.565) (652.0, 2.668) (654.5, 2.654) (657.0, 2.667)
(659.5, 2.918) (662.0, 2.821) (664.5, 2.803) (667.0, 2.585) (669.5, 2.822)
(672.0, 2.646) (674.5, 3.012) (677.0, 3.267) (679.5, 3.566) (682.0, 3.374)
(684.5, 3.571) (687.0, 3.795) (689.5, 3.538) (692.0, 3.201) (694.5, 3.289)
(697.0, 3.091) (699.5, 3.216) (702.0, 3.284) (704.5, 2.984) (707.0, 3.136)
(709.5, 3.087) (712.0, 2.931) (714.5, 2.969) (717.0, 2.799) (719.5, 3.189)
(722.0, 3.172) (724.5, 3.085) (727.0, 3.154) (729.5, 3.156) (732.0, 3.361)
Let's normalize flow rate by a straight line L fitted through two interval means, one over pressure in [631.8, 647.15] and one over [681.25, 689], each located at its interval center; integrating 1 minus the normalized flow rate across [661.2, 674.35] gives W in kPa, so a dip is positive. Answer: 2.2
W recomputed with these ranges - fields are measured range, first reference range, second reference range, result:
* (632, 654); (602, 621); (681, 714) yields 2.18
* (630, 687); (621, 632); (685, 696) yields 4.46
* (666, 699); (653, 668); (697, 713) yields -3.28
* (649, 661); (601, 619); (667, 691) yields 1.78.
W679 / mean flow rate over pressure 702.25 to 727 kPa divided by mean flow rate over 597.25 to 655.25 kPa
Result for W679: 1.05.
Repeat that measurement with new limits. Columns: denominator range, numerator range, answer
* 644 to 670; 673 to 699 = 1.24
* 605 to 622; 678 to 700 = 1.15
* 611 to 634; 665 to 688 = 1.10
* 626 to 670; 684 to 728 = 1.15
